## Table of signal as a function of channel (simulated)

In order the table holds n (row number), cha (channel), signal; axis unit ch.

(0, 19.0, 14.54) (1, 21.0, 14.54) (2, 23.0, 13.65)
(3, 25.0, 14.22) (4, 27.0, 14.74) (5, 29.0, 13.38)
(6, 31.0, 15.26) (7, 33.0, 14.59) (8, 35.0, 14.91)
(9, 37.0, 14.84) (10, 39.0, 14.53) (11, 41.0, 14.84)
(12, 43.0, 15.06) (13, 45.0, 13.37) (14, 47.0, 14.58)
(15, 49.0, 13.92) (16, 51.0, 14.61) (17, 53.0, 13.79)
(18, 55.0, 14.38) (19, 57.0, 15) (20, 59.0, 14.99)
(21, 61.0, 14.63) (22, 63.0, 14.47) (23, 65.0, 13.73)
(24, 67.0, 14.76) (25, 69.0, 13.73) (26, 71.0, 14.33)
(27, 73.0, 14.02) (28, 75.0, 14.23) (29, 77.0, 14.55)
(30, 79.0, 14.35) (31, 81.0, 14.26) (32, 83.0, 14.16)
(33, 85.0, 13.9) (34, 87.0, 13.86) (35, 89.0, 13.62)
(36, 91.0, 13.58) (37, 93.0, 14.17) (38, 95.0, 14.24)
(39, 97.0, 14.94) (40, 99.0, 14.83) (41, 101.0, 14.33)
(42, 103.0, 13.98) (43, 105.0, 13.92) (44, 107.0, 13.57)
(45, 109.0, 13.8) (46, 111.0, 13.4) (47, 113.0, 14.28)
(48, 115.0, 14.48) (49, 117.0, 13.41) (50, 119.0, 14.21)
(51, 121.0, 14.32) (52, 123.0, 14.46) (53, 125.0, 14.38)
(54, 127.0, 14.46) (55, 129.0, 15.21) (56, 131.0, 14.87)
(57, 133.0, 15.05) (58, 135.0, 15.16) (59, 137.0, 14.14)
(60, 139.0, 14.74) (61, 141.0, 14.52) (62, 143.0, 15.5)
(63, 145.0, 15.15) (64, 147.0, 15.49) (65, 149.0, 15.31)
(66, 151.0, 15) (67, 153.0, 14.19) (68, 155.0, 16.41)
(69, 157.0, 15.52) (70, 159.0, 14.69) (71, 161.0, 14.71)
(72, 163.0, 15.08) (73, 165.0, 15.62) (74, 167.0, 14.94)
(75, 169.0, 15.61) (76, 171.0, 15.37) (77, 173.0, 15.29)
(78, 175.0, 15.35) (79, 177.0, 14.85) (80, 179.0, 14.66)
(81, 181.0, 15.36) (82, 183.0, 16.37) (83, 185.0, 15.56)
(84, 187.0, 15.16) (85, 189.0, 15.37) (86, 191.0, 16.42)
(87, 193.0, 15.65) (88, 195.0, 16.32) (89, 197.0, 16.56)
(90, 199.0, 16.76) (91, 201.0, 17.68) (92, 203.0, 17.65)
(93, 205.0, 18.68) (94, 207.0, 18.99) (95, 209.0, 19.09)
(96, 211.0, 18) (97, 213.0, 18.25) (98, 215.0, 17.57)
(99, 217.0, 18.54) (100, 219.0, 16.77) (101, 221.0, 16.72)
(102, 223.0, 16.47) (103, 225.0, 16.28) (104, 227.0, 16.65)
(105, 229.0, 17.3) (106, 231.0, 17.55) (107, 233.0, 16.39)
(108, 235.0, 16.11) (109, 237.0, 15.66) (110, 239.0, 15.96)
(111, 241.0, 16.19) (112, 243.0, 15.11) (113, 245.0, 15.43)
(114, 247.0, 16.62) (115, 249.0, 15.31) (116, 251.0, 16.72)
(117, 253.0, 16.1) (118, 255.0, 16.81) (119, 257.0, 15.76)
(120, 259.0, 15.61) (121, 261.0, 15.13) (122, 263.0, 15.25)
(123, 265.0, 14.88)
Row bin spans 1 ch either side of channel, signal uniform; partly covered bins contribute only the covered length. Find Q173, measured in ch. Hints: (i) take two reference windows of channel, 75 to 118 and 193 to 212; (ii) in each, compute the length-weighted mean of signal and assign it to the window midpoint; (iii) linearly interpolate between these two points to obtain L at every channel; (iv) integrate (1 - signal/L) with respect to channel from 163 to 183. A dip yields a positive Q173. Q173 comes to 1.6 ch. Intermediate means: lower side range 14.1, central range 15.3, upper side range 17.6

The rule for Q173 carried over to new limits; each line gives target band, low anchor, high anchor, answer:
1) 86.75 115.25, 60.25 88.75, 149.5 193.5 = 0.86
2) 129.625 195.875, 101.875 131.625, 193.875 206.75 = 2.72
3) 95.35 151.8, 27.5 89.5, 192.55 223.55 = 4.33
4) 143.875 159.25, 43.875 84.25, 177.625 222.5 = 0.69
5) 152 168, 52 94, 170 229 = 0.75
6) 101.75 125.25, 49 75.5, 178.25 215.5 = 1.98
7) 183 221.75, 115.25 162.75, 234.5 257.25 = -4.02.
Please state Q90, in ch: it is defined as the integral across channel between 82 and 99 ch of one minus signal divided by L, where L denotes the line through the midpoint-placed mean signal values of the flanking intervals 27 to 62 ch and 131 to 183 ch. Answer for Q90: 0.8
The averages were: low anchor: 14.5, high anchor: 15.1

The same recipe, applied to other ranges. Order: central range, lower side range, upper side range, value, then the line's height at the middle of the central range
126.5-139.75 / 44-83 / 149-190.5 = 0.1 ch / 14.9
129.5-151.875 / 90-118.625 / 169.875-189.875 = -0.5 ch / 14.7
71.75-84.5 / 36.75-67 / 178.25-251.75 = 0.5 ch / 14.8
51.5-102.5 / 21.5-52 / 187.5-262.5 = 2.2 ch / 14.9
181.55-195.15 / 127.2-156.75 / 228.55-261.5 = -0.2 ch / 15.5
